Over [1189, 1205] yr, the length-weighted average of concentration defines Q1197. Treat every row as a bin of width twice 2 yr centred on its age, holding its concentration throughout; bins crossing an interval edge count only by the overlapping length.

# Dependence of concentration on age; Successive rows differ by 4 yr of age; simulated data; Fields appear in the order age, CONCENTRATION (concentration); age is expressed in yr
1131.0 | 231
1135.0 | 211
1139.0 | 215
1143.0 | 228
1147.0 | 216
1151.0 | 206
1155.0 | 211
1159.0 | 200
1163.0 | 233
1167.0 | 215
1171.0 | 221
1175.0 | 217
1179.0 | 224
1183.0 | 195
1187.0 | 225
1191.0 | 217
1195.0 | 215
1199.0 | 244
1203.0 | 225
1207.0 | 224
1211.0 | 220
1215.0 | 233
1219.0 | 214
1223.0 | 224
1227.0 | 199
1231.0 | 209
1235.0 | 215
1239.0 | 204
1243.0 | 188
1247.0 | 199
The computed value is 225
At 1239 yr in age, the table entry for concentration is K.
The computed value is 204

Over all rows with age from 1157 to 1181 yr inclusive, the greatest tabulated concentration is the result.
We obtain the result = 233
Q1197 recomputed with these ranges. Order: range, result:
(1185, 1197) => 219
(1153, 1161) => 206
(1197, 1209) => 231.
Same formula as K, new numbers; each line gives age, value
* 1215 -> 233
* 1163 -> 233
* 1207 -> 224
